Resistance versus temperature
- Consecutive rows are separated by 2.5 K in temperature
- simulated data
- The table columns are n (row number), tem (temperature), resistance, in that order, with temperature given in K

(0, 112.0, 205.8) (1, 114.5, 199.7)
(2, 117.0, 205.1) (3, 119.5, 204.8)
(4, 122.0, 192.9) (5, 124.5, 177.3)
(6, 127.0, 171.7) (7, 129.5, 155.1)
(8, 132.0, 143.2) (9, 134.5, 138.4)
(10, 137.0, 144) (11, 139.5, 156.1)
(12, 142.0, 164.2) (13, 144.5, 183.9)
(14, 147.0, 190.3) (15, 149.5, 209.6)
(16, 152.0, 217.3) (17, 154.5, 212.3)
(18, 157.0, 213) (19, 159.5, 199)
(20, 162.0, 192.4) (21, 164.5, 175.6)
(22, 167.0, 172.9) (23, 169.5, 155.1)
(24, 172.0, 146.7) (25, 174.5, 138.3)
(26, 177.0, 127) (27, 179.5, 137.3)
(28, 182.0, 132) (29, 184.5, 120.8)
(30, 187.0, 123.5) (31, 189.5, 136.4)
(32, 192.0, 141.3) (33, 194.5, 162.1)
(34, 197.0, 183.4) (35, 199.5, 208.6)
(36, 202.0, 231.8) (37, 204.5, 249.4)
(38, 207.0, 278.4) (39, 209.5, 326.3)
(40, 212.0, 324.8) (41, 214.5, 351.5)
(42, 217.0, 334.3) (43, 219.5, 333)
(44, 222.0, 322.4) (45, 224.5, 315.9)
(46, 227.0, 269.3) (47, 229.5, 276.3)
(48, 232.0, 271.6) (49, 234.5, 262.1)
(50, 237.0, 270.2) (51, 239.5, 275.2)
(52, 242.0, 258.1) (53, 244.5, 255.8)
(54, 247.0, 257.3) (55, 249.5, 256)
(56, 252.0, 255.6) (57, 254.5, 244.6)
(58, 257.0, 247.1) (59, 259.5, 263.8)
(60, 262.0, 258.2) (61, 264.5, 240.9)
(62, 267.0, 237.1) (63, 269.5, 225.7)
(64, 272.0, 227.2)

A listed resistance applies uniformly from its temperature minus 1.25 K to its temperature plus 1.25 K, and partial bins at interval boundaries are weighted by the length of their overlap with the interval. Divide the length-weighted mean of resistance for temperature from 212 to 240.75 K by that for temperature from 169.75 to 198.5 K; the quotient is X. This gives 2.1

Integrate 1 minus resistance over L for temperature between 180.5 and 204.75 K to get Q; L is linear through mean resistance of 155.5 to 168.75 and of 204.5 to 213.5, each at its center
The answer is 9.2 K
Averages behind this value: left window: 190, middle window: 165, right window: 303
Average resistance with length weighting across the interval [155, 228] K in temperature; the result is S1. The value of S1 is 214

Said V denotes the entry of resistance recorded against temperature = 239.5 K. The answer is 275.2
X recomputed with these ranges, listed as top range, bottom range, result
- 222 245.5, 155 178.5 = 1.62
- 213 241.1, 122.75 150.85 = 1.78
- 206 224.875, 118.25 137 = 1.94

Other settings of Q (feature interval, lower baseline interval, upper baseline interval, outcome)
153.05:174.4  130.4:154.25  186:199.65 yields -1.94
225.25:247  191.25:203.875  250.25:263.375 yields -3.44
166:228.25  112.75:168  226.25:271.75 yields 2.08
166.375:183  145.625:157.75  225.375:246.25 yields 5.99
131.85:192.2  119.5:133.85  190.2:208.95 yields 7.90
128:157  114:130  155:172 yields 1.49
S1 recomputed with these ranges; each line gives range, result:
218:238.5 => 290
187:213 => 218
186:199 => 153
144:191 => 167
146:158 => 209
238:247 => 262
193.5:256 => 271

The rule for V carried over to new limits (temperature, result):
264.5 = 240.9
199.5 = 208.6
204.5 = 249.4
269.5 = 225.7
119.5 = 204.8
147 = 190.3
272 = 227.2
